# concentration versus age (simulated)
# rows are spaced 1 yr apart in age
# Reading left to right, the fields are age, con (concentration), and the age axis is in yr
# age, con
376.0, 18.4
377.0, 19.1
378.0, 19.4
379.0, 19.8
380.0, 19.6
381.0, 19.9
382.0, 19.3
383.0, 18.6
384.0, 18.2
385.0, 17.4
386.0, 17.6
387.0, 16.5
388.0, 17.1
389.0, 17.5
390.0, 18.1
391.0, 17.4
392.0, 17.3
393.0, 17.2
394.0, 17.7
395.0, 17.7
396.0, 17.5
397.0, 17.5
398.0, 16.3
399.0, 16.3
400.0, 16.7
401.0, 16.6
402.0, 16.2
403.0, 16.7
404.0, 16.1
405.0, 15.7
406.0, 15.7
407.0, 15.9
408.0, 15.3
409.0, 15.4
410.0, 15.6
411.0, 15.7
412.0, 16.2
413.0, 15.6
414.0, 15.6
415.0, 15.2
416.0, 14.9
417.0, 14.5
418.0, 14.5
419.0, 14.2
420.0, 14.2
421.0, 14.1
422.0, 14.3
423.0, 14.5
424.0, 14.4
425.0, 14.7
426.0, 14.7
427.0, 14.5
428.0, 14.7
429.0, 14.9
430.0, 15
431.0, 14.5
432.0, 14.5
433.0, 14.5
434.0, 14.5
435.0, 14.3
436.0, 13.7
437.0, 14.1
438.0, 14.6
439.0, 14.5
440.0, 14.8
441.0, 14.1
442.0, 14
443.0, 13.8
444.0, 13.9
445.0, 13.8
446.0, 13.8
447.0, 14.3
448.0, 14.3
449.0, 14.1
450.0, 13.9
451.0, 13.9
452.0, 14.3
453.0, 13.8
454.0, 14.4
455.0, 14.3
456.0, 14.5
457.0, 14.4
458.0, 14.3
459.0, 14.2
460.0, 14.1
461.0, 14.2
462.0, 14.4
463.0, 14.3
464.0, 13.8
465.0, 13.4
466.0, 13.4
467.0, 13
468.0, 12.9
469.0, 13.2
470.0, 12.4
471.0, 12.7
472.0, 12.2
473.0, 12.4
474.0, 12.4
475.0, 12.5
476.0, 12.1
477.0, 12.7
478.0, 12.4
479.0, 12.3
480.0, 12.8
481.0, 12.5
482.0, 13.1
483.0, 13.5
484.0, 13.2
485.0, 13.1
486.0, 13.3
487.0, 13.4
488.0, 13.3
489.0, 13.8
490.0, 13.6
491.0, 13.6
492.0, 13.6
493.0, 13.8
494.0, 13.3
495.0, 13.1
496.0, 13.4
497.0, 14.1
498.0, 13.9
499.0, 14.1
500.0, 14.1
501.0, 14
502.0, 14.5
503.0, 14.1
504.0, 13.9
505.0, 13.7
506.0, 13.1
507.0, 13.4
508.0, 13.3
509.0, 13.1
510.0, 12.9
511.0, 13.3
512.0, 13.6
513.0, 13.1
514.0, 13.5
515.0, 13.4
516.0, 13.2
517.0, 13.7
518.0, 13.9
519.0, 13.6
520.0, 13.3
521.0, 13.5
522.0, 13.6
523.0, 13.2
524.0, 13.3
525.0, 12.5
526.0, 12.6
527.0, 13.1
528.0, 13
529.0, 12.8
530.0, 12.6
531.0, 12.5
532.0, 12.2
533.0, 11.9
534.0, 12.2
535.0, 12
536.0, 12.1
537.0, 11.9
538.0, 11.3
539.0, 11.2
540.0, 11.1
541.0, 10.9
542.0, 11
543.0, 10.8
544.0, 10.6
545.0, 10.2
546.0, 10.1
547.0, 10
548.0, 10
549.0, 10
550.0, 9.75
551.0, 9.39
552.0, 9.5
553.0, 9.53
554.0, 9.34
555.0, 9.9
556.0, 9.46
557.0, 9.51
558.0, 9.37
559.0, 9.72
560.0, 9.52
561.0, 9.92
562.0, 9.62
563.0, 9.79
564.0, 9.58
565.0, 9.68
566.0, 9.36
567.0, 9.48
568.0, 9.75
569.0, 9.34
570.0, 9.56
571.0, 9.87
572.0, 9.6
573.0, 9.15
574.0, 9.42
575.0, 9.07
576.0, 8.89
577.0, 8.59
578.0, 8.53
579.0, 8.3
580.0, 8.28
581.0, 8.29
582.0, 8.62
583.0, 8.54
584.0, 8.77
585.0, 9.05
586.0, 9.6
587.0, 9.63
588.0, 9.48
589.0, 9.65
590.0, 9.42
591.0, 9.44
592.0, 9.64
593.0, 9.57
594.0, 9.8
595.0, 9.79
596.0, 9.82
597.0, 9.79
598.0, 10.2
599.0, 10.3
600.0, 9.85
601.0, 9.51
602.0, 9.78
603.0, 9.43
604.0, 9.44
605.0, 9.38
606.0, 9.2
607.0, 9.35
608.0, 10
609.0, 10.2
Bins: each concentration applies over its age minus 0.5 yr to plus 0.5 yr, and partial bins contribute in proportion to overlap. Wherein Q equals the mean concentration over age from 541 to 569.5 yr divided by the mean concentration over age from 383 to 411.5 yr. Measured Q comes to 0.58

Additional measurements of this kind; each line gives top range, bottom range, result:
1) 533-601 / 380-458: 0.63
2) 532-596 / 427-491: 0.72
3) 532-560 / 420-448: 0.73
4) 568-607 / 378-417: 0.55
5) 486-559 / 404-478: 0.87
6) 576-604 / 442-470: 0.67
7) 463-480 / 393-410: 0.78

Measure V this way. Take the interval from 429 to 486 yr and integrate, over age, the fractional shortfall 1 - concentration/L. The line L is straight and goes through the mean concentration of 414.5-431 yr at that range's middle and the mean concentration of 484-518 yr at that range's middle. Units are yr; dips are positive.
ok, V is 1.8 yr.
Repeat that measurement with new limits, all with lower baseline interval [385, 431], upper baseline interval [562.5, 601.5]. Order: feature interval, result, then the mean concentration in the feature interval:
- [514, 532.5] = -2.5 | 13.1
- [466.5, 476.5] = 0.7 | 12.6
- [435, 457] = 0.4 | 14.1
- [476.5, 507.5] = -1.8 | 13.4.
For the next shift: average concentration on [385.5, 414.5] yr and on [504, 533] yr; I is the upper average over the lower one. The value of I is 0.79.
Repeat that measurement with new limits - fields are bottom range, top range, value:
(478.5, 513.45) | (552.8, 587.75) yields 0.69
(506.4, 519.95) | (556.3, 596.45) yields 0.70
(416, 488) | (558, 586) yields 0.67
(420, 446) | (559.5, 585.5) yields 0.64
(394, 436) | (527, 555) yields 0.72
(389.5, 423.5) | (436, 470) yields 0.88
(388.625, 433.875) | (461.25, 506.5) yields 0.85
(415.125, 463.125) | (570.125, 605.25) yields 0.65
